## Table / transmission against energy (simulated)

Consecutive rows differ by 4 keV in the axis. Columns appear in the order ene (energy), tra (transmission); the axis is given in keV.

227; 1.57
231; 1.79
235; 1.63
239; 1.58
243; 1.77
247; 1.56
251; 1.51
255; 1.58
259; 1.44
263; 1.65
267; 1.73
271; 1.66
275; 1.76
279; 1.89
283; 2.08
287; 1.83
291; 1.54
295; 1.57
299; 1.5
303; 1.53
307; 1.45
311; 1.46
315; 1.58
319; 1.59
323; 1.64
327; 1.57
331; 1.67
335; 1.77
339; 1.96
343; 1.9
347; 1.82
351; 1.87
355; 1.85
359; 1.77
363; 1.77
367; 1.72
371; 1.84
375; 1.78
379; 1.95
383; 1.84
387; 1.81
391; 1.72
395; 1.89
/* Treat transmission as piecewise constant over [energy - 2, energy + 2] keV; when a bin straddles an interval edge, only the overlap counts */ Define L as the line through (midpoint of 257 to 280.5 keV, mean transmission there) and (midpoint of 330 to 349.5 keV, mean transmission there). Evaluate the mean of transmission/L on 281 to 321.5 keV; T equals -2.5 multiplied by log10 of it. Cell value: 0.09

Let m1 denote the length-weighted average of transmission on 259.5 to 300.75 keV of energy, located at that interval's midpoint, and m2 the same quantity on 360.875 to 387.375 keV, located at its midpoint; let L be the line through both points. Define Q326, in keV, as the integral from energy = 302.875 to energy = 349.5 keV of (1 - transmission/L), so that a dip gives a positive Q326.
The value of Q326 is 2.5 keV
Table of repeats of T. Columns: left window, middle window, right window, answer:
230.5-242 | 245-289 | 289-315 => -0.07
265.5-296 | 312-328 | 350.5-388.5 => 0.13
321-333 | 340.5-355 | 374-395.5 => -0.10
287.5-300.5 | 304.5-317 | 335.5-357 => 0.12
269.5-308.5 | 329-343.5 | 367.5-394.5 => -0.04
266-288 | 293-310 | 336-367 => 0.21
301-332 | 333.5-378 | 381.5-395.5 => -0.08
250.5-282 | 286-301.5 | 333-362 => 0.09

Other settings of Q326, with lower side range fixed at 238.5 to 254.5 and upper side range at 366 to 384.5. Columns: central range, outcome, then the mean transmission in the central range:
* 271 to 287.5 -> -2.03 keV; 1.87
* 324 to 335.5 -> 0.64 keV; 1.65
